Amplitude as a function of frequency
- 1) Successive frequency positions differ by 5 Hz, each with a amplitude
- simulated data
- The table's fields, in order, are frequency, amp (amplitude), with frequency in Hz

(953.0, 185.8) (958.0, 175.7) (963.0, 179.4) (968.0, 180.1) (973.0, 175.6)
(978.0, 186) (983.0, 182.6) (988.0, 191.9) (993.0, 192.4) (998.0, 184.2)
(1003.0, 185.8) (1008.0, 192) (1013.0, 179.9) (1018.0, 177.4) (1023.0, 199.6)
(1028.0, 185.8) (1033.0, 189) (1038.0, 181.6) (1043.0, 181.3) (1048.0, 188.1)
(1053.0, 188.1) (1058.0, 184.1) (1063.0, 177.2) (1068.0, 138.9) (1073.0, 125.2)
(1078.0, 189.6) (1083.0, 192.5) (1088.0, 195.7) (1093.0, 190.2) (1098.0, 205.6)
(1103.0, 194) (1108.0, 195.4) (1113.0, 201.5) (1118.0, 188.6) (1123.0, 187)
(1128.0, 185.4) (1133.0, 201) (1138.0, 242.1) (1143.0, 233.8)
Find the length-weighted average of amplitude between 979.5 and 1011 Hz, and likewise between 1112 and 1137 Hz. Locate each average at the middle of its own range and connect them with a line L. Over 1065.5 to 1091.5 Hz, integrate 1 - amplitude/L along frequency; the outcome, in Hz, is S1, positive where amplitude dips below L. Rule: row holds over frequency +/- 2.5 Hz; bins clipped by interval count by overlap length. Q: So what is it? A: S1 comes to 3.2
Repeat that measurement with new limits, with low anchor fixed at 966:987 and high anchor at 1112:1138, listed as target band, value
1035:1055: 0.43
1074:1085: 0.59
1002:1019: 0.11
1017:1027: -0.17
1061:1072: 2.20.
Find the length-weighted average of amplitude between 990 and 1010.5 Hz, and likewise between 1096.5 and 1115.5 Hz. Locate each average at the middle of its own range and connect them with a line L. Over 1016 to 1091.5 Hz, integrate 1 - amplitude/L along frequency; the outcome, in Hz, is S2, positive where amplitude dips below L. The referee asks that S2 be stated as 5.4 Hz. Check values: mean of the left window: 189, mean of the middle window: 180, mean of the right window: 199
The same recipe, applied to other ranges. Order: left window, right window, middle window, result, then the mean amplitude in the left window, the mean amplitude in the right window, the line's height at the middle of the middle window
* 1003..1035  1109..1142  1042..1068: 1.7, 187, 202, 192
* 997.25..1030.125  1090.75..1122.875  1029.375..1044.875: 0.4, 187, 195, 189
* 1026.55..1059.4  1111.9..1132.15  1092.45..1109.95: -0.7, 185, 191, 189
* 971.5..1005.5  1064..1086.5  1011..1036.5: -1.3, 186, 164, 177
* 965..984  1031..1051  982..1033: -1.2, 181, 185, 183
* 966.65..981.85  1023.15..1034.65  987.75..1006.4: -0.4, 181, 190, 185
